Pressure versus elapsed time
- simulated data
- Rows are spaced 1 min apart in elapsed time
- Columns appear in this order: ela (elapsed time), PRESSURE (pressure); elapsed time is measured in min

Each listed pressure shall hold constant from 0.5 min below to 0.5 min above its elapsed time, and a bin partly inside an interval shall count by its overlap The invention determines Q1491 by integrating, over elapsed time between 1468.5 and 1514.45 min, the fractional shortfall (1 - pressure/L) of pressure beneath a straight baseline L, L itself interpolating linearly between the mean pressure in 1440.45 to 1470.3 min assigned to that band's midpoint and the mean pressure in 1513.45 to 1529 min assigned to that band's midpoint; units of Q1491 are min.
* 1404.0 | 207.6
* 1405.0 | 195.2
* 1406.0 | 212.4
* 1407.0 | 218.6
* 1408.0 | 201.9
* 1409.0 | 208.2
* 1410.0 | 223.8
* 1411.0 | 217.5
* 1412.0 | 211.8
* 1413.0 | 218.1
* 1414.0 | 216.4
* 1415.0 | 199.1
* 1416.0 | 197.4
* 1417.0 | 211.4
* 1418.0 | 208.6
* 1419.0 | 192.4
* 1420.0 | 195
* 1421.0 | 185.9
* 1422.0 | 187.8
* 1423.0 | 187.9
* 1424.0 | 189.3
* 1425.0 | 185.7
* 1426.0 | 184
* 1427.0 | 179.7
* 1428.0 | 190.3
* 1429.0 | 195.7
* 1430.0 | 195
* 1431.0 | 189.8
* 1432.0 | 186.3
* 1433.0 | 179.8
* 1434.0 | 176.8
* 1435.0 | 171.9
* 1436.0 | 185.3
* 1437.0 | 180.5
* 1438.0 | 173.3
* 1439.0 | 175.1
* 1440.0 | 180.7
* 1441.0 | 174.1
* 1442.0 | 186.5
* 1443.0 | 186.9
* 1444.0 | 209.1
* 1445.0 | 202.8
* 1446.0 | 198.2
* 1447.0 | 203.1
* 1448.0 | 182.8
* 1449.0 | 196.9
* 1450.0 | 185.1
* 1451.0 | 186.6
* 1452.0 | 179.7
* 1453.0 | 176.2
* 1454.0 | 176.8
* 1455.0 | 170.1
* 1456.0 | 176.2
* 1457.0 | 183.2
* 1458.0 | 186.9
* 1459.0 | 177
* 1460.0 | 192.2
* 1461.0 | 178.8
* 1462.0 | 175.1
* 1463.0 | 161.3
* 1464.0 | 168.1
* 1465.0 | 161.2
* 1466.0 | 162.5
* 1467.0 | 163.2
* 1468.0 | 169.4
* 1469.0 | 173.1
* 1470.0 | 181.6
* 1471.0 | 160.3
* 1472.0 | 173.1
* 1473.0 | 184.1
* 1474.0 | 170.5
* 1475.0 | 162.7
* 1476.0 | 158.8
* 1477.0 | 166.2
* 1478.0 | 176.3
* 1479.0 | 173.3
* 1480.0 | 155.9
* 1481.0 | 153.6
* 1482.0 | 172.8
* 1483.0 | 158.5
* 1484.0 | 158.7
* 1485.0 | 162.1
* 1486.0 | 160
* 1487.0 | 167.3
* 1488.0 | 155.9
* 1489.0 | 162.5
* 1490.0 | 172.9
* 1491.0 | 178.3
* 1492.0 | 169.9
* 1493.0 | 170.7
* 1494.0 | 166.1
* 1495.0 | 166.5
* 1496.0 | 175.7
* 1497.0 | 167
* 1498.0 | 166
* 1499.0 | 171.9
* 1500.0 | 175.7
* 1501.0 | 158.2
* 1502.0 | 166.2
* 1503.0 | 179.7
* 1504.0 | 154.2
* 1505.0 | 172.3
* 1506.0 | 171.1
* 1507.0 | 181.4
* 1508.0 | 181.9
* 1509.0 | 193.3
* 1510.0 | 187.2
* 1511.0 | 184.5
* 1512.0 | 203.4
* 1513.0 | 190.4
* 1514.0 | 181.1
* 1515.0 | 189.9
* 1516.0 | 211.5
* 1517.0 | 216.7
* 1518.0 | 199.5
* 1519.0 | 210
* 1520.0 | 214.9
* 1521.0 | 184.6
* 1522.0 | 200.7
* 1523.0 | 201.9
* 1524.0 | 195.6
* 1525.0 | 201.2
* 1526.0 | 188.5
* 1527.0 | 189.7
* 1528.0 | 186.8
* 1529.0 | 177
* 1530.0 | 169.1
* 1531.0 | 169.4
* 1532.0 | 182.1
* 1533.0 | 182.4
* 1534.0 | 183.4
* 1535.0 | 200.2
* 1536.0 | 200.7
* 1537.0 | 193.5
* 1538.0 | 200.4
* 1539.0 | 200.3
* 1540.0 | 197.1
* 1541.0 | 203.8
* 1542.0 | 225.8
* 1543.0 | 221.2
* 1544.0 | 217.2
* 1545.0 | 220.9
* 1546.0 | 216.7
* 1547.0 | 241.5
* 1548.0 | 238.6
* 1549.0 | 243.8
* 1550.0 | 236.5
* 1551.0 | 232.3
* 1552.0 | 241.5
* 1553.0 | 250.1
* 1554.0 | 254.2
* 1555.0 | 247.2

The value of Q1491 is 4.6 min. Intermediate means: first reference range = 181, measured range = 171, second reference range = 197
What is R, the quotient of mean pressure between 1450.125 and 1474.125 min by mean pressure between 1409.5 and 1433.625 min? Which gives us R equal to 0.89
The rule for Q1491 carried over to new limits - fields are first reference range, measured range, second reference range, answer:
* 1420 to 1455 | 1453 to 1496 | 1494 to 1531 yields 3.7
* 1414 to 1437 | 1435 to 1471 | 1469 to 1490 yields -0.5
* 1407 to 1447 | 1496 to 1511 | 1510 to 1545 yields 1.7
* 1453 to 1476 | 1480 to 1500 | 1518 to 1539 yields 1.6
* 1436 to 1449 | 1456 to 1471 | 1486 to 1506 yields 0.6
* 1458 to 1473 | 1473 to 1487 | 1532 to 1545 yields 1.1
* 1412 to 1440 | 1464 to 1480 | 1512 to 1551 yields 2.2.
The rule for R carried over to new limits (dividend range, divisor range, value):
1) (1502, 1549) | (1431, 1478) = 1.10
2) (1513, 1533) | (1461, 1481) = 1.15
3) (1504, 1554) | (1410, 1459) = 1.06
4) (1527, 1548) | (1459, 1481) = 1.18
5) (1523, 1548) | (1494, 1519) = 1.10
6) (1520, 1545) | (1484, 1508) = 1.16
